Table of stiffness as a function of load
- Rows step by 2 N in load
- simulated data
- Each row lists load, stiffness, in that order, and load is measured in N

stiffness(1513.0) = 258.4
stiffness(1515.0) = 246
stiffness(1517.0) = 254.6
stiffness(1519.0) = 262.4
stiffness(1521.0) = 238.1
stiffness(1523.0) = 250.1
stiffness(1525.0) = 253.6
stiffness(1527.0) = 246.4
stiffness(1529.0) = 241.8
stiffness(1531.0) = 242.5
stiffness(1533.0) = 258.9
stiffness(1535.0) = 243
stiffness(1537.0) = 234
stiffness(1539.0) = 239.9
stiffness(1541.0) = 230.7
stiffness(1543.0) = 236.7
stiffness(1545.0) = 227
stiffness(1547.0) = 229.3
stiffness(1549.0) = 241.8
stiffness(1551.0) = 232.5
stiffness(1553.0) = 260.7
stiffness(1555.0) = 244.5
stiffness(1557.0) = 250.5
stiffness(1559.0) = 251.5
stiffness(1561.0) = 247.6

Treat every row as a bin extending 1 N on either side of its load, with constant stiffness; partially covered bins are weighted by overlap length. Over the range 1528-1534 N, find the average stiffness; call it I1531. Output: 248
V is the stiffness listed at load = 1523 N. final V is 250.1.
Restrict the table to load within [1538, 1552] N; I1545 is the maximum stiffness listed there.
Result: 241.8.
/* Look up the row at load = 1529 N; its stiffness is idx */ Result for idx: 241.8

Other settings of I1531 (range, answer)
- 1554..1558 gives 248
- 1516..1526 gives 252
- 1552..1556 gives 253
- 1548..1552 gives 237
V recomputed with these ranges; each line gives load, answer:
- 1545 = 227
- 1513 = 258.4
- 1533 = 258.9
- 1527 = 246.4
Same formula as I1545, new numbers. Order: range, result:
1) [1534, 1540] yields 243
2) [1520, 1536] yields 258.9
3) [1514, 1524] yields 262.4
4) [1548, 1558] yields 260.7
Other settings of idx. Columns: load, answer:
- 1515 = 246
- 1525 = 253.6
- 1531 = 242.5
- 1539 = 239.9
